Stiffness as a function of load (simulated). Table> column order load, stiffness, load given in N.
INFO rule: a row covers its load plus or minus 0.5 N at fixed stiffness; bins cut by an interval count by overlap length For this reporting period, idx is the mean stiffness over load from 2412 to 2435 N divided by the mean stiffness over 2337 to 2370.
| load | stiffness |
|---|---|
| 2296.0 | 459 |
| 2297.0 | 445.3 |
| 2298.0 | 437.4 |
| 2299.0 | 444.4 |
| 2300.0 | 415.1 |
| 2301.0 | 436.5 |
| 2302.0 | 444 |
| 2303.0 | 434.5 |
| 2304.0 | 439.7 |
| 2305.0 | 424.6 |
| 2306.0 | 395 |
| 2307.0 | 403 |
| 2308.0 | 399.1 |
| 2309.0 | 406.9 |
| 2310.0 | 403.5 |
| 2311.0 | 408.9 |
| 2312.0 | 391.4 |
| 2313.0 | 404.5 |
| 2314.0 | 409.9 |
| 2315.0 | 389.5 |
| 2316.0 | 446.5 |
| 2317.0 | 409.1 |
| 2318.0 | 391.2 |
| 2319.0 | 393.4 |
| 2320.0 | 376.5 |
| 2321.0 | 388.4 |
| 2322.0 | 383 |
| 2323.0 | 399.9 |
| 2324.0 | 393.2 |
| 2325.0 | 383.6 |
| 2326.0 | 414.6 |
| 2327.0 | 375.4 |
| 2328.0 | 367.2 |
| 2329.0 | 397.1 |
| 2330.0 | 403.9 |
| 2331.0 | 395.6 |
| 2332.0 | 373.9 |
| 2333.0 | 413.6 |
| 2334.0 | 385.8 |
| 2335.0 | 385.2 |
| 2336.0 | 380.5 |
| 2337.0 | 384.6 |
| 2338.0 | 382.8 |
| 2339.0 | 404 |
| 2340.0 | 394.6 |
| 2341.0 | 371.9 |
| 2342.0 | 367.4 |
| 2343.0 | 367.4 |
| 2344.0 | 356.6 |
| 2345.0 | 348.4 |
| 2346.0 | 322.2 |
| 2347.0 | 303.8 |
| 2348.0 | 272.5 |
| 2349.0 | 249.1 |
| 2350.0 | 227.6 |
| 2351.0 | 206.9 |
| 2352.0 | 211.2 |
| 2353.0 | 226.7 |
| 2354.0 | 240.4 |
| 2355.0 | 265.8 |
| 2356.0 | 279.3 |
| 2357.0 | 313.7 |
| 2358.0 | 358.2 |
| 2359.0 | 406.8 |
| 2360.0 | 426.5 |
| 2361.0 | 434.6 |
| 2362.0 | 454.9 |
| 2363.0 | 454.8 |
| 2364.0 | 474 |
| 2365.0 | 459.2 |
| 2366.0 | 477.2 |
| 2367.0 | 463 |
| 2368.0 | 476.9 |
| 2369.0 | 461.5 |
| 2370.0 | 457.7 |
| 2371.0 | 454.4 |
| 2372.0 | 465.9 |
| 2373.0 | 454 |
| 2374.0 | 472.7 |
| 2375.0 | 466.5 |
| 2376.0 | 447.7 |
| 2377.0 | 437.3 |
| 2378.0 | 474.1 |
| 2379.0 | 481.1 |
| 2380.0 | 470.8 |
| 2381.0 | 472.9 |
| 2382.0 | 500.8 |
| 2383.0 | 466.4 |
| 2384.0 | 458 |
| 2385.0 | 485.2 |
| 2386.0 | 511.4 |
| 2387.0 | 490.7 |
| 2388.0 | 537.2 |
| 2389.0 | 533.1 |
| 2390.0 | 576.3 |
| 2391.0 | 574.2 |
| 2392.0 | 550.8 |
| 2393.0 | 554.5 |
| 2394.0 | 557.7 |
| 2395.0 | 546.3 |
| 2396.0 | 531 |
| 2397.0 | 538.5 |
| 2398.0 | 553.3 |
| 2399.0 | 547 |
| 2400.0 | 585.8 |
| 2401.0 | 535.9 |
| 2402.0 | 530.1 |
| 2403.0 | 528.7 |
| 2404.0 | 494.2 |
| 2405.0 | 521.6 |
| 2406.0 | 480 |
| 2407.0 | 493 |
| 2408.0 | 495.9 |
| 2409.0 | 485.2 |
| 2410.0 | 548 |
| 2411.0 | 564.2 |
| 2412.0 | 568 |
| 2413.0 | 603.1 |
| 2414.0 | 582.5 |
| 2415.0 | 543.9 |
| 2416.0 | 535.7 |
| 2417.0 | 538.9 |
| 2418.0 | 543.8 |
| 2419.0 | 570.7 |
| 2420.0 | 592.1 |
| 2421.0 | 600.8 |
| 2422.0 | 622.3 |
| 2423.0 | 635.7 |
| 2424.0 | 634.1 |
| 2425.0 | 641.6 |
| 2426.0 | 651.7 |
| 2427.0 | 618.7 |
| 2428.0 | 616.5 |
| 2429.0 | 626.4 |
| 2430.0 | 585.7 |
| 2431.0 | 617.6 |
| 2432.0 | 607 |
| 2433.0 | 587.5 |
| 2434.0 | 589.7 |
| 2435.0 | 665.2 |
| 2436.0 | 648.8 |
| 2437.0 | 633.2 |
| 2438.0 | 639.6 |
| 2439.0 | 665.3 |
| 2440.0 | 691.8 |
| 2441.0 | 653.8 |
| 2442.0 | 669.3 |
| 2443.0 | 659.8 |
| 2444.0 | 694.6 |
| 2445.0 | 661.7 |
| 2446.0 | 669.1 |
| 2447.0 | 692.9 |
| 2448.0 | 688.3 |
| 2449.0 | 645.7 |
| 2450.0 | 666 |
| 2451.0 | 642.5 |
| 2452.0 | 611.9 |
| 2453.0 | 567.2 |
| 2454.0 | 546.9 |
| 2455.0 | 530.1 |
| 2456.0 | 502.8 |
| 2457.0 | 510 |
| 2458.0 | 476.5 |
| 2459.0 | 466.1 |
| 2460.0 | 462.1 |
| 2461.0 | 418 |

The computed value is 1.66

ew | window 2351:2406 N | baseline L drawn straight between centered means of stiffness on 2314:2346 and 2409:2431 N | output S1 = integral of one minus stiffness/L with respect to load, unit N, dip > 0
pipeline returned 4.0 N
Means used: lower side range 387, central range 463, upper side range 590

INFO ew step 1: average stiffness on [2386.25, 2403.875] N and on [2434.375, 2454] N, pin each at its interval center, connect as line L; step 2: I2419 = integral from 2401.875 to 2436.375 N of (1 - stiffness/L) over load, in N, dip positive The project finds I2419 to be 1.2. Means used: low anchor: 544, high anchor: 653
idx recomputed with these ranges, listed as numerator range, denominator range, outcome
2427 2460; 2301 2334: 1.53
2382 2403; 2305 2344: 1.35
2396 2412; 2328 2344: 1.37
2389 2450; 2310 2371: 1.57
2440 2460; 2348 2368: 1.73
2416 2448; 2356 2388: 1.39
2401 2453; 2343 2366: 1.79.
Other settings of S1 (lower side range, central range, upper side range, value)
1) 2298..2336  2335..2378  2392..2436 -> 8.51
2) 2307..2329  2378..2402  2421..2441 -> 1.00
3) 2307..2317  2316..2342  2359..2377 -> 1.92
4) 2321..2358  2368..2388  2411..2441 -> -0.44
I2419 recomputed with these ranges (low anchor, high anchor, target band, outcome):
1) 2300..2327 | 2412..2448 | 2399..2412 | 1.2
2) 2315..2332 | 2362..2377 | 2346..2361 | 5.1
